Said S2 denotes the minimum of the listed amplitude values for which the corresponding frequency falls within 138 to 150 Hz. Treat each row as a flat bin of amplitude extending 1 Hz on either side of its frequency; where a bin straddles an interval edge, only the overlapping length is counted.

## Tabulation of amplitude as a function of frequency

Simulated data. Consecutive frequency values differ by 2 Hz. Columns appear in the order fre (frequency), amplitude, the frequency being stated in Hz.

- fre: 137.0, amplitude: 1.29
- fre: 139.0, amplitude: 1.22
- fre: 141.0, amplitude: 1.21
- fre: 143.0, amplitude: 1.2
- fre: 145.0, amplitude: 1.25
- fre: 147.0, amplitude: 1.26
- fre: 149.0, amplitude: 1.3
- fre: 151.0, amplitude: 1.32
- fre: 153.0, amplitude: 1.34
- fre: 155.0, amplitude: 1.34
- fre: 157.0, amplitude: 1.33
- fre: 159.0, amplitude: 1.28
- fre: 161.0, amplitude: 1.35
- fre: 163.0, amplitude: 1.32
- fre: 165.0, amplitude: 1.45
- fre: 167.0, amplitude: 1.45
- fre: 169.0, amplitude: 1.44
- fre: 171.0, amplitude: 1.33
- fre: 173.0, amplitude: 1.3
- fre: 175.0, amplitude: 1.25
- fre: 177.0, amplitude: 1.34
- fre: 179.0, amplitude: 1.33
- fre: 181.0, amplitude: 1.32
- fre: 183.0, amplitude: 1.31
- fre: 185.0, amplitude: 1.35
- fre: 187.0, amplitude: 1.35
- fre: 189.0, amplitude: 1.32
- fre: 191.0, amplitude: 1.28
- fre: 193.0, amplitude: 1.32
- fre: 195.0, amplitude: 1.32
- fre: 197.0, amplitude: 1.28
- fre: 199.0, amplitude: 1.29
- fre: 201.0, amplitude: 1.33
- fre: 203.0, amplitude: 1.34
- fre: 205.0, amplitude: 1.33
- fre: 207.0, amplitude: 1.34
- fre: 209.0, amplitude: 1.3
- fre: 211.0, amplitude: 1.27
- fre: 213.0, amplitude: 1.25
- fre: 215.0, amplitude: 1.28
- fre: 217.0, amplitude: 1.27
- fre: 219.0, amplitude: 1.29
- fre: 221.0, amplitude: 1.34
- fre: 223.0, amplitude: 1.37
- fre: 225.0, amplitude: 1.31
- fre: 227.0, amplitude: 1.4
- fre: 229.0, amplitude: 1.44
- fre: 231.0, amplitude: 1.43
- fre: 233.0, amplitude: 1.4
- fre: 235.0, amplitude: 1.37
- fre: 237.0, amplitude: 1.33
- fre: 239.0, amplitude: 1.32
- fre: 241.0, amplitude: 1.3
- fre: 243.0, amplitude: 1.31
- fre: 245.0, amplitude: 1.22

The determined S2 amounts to 1.2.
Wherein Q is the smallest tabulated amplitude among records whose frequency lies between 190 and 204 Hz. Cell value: 1.28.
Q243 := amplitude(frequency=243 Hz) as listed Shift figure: 1.31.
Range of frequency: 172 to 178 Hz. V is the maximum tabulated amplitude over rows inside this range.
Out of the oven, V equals 1.34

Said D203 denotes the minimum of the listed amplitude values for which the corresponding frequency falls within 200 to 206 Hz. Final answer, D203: 1.33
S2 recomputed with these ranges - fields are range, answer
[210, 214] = 1.25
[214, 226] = 1.27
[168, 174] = 1.3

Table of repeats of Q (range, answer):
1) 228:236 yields 1.37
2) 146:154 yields 1.26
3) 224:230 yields 1.31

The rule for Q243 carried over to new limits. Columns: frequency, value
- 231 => 1.43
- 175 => 1.25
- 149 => 1.3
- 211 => 1.27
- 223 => 1.37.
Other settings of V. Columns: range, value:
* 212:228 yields 1.4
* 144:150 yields 1.3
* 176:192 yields 1.35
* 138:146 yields 1.25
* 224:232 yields 1.44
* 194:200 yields 1.32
